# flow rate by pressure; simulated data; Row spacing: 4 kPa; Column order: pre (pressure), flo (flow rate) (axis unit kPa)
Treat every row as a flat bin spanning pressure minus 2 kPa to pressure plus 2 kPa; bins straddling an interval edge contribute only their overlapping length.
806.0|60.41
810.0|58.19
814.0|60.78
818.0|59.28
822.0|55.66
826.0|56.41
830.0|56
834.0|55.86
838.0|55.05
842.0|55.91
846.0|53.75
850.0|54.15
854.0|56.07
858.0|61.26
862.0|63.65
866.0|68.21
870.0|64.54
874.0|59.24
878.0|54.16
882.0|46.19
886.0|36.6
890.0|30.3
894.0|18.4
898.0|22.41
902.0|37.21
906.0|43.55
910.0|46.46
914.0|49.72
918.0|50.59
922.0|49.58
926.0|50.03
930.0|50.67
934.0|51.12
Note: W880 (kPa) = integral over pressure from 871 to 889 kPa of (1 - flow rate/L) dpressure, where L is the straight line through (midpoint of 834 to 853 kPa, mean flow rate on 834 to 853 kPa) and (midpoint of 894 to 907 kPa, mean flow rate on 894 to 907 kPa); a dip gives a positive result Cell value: -4.0 kPa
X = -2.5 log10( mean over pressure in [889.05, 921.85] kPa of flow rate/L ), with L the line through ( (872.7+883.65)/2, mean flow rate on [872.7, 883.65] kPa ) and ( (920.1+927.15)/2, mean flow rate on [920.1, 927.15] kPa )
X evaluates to 0.31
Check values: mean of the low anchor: 53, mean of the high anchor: 49.8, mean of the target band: 38.2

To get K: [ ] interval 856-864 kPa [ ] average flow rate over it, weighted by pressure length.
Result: 62.5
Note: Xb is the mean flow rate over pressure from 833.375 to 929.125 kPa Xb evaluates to 49.2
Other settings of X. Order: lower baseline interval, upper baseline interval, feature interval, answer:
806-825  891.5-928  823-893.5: -0.07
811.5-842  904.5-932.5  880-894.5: 0.44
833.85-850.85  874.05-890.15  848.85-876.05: -0.22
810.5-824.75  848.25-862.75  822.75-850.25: 0.06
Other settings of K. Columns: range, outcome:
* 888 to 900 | 23.7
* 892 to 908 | 30.4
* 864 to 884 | 58.5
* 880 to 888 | 41.4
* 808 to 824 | 58.5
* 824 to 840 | 55.8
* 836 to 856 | 55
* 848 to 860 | 57.2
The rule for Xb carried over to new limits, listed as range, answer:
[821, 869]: 57.9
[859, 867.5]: 65.2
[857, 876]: 63.5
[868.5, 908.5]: 41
